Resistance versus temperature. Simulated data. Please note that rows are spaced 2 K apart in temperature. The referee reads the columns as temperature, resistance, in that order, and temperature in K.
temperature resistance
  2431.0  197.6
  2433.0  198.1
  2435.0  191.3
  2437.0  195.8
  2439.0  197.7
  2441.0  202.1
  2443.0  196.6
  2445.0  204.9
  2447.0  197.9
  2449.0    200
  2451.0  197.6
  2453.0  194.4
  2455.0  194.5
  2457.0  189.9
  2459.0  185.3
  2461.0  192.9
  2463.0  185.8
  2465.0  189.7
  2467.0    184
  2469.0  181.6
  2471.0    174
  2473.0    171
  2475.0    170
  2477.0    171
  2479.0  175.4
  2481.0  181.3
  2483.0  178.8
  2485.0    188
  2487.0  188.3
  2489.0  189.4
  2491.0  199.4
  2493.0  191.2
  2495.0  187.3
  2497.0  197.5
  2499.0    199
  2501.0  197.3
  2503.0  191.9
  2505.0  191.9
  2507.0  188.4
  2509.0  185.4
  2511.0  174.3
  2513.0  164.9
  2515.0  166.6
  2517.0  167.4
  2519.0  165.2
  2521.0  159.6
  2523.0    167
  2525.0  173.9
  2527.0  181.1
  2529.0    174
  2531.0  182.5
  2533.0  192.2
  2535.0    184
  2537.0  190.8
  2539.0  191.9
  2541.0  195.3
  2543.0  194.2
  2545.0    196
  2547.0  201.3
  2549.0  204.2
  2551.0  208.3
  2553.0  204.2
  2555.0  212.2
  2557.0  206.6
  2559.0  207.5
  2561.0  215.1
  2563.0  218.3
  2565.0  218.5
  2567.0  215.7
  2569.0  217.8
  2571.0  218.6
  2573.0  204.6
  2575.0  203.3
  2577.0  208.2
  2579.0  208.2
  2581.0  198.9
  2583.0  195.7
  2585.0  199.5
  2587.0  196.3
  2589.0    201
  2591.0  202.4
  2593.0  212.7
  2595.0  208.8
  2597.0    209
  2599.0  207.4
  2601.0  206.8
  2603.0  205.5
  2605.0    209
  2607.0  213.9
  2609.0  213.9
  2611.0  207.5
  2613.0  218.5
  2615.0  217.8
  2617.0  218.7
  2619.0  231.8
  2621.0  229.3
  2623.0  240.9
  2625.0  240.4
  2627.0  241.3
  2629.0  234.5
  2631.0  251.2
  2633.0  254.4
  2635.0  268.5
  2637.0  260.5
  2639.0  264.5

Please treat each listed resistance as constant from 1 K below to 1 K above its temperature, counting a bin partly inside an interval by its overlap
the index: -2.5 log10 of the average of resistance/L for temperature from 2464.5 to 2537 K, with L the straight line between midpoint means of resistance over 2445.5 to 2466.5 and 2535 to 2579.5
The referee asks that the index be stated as 0.10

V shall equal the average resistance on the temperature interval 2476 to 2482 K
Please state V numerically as 176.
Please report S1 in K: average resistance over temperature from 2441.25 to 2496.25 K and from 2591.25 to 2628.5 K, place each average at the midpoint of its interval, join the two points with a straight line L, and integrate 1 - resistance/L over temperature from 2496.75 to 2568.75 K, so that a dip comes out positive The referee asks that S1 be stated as 3.7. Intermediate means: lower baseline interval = 188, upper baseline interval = 218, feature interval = 191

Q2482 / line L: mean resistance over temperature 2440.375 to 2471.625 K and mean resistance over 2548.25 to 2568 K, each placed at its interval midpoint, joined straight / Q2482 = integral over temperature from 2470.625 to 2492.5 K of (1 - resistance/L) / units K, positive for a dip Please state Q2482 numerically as 1.76 K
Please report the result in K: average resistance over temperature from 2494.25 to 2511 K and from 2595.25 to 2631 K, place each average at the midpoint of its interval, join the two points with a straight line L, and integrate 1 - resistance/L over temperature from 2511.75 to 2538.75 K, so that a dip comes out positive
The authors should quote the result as 3.07 K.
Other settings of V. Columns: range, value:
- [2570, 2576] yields 209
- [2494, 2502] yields 195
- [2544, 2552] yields 202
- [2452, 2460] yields 191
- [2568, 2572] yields 218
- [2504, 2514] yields 181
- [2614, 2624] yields 228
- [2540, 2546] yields 195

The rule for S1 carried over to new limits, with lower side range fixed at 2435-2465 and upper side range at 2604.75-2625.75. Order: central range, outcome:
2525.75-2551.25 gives 2.2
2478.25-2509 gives 1.9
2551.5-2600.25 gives 1.8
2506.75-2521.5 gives 2.5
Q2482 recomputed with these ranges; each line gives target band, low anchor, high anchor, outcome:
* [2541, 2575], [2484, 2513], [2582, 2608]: -1.5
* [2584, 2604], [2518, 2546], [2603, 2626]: 0.6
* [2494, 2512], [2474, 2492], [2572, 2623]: -0.3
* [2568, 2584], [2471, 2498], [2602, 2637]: 0.6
